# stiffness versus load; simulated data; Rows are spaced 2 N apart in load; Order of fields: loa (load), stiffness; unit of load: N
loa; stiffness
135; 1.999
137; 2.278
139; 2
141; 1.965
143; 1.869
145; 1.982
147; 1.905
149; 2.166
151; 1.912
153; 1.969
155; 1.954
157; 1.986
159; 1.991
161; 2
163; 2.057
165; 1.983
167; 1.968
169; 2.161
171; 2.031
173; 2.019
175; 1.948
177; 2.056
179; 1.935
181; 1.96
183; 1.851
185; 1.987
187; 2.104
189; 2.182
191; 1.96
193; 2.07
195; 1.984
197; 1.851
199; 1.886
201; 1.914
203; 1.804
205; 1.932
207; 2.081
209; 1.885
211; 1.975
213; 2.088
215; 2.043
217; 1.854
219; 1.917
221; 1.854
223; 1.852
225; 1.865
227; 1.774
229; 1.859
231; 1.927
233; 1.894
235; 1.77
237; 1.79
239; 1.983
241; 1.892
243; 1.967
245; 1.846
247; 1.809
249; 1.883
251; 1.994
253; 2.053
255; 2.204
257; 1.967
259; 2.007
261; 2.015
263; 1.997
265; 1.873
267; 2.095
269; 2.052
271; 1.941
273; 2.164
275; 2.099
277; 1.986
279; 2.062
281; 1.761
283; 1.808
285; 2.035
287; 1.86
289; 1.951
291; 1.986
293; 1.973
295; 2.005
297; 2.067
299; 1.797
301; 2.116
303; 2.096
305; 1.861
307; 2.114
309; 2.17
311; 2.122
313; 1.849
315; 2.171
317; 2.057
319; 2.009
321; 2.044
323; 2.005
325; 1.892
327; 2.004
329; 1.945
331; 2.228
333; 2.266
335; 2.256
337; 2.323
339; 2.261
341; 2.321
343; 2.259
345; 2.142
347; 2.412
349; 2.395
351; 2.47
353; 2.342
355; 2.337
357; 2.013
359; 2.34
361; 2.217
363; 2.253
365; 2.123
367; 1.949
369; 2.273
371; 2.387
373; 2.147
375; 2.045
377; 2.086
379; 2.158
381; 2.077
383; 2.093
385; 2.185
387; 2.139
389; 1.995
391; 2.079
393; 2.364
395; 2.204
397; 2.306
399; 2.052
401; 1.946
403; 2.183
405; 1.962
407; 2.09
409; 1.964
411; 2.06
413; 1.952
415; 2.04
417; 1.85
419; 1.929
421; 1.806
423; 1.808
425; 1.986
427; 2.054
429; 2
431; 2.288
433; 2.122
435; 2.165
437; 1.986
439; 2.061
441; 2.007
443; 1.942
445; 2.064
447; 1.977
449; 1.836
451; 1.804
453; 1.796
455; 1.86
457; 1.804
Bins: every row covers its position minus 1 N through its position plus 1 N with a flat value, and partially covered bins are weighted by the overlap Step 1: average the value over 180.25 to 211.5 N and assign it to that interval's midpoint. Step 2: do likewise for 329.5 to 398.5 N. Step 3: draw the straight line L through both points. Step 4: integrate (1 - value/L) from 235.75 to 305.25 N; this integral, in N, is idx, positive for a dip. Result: 3.48 N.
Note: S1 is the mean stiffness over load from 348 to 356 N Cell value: 2.39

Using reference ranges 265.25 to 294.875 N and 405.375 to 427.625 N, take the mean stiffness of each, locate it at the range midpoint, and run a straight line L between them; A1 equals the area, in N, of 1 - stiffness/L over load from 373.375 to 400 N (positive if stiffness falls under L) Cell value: -2.4 N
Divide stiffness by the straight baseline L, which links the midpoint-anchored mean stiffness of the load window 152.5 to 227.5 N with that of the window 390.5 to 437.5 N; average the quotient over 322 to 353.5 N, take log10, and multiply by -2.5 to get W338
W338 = -0.10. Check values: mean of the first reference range 1.97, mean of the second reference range 2.05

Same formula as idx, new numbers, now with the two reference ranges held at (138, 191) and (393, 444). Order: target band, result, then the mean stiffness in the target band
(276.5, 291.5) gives 0.7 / 1.93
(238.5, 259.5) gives 0.5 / 1.96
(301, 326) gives -0.2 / 2.04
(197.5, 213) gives 0.5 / 1.93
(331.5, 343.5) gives -1.5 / 2.28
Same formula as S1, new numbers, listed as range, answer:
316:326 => 2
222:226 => 1.86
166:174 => 2.04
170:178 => 2.01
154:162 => 1.98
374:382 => 2.09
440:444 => 1.97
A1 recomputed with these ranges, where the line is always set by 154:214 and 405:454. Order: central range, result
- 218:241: 1.4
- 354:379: -2.5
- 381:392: -0.6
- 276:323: -0.3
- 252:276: -0.6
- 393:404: -1.0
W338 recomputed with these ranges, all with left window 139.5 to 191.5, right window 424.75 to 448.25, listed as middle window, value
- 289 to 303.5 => 0.01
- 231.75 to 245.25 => 0.07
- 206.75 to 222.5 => 0.03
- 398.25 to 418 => 0.02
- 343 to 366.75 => -0.12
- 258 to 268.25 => 0.01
